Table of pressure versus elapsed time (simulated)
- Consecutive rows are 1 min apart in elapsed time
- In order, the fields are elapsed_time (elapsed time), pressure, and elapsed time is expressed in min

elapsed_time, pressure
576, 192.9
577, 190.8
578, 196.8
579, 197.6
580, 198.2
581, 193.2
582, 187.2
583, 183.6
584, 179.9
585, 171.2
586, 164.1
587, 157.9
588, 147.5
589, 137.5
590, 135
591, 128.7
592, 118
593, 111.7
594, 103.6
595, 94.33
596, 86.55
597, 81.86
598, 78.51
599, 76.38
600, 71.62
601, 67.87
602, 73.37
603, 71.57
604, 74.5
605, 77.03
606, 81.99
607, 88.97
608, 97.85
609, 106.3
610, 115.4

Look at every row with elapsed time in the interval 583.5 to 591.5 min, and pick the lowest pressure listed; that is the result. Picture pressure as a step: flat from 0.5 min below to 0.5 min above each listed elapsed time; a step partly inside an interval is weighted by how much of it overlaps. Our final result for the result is 128.7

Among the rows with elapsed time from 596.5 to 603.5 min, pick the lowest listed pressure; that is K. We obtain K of 67.87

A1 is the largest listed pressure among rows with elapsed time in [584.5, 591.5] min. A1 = 171.2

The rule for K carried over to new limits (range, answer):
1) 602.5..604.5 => 71.57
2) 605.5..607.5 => 81.99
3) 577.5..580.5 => 196.8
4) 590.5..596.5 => 86.55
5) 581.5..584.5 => 179.9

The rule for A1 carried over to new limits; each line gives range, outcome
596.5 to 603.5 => 81.86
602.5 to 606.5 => 81.99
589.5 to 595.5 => 135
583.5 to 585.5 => 179.9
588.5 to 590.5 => 137.5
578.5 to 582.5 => 198.2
